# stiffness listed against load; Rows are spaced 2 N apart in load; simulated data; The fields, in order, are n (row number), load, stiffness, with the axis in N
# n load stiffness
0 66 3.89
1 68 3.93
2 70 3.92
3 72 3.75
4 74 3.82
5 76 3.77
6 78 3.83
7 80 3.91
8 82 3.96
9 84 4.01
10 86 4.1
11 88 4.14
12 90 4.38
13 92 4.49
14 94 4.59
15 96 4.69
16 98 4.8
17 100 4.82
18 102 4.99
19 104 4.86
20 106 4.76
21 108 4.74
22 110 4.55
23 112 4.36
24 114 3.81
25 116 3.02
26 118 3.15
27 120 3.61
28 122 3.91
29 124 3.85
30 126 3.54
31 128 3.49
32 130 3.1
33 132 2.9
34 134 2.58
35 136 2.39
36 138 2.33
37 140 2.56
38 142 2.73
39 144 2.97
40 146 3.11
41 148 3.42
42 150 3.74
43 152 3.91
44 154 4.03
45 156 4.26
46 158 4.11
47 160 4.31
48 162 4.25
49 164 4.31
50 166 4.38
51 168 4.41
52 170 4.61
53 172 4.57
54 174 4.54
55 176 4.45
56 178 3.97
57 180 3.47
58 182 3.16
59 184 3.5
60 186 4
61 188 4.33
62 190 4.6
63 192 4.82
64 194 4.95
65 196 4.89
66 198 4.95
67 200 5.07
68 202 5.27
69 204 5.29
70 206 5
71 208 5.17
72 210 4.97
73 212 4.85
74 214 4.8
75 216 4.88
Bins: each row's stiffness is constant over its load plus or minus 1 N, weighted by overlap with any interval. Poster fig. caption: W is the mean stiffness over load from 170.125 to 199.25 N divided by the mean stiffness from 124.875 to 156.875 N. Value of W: 1.35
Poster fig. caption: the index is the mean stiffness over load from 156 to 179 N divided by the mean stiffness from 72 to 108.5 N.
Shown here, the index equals 1.0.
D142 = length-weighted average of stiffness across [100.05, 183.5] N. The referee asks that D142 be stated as 3.8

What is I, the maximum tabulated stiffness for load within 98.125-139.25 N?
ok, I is 4.99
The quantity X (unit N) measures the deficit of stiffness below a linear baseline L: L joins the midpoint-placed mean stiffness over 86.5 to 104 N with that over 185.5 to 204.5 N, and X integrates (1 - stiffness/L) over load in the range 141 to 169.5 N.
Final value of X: 5.3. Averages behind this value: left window 4.61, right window 4.83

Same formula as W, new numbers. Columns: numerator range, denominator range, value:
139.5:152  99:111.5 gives 0.67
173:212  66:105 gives 1.07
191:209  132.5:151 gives 1.76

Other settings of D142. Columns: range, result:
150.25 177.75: 4.29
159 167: 4.31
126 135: 3.08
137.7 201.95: 4.06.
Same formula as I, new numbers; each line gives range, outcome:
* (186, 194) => 4.95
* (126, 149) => 3.54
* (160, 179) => 4.61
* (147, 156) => 4.26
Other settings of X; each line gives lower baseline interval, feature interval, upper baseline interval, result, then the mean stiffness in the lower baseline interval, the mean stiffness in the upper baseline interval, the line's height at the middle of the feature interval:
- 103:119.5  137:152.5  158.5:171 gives 4.40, 4.14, 4.37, 4.28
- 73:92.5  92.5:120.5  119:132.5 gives -4.52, 4.03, 3.51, 3.74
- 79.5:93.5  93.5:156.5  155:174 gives 7.87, 4.17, 4.37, 4.26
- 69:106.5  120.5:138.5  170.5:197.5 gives 4.72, 4.29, 4.27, 4.28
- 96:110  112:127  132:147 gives 0.85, 4.8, 2.68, 3.84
